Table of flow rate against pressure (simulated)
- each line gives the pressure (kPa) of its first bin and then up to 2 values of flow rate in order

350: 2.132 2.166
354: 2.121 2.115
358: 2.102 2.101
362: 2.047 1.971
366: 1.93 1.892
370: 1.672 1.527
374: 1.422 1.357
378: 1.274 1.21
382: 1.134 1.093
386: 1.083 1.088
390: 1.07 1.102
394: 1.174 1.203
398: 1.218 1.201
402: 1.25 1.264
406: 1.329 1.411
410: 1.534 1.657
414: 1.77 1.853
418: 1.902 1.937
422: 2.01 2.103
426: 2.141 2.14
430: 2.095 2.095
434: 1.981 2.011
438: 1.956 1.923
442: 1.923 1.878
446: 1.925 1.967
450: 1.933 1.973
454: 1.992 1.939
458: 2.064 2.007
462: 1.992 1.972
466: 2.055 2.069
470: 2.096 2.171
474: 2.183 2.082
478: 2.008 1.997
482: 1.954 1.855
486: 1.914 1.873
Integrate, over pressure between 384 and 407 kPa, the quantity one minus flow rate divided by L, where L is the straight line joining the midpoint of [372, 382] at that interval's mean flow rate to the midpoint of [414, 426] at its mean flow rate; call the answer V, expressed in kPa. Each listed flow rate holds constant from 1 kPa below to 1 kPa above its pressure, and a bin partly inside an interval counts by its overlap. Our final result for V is 6.03 kPa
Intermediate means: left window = 1.32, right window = 1.96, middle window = 1.18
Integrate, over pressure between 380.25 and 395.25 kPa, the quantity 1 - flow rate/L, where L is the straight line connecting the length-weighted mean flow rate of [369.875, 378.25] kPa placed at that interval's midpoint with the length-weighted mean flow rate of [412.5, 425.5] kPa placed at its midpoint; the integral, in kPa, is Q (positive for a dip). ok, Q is 4.49 kPa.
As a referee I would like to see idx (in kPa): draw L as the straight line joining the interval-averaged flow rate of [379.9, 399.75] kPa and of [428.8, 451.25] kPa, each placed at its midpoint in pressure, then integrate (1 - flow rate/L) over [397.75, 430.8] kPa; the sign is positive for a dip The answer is -3.0 kPa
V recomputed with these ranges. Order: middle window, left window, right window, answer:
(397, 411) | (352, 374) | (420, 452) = 4.7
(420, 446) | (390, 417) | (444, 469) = -4.7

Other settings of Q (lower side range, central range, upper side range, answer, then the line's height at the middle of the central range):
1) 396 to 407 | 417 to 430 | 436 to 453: -3.6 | 1.6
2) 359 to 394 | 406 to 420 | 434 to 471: 0.3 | 1.71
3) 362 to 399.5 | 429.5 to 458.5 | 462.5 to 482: -2.0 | 1.85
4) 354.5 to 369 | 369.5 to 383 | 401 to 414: 3.5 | 1.84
